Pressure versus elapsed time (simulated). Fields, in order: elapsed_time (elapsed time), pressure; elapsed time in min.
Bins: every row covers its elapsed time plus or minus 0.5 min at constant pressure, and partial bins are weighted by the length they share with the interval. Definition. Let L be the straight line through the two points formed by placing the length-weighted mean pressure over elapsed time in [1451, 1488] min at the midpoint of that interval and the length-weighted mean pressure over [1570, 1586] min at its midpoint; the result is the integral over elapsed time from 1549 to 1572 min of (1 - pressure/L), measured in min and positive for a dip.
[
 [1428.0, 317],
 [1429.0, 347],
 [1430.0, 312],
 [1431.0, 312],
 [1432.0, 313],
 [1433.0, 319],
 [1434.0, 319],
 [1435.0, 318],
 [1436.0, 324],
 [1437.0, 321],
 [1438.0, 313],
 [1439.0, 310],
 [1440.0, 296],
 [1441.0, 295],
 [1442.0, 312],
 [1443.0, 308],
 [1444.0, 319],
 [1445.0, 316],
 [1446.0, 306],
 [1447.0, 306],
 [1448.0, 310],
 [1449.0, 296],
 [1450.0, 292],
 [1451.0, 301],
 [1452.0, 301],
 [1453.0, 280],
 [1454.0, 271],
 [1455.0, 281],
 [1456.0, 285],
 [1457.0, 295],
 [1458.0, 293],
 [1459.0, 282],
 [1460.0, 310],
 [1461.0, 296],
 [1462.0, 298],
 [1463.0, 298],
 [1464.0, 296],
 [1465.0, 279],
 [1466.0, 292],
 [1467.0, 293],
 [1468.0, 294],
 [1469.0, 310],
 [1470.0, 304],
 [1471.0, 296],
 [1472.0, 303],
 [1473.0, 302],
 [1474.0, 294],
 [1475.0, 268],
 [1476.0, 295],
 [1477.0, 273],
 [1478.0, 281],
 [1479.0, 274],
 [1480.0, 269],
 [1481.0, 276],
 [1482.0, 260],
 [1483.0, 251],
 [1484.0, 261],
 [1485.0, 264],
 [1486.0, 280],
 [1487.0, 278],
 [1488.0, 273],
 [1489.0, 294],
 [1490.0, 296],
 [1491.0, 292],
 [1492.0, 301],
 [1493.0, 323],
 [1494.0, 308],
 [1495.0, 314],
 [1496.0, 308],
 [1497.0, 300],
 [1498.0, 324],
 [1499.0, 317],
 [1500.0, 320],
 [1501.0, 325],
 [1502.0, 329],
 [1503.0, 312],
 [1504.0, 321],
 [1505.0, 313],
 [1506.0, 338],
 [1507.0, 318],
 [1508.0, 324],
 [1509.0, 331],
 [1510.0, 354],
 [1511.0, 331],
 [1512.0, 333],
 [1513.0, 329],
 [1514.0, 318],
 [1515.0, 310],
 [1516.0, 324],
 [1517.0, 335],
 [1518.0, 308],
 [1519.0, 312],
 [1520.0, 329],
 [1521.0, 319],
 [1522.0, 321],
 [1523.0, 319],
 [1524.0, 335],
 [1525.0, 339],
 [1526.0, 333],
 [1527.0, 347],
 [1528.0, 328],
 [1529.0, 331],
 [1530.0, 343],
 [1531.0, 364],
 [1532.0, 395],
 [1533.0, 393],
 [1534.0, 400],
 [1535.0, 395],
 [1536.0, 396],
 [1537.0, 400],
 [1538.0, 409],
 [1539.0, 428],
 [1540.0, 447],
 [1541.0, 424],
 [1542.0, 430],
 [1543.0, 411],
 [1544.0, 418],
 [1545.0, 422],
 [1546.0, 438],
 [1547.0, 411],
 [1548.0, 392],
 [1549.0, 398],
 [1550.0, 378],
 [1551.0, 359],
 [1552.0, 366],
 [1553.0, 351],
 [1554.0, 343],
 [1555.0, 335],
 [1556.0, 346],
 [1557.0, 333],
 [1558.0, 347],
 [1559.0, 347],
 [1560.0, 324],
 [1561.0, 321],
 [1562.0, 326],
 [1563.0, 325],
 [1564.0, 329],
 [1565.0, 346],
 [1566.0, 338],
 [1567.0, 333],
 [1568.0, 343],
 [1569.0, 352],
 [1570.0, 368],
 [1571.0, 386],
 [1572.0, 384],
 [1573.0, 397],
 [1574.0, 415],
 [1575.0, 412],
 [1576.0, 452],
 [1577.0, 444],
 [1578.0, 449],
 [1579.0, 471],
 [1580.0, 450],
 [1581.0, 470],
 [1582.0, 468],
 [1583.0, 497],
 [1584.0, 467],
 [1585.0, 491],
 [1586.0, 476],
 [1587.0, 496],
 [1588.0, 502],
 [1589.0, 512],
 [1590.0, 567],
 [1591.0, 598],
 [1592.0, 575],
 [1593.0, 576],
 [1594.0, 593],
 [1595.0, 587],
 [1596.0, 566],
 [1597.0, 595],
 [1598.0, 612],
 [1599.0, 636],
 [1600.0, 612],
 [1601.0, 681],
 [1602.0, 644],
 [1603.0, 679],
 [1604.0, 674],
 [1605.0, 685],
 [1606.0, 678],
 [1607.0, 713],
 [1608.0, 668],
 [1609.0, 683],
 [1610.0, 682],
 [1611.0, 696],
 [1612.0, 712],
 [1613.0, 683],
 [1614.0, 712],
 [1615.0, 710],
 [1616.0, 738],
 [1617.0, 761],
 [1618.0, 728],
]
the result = 3.83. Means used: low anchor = 286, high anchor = 442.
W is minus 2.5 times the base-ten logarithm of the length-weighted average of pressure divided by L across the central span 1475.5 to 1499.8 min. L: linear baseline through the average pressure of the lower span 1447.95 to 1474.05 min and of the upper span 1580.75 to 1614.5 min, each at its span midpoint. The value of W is 0.22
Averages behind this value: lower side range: 294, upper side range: 604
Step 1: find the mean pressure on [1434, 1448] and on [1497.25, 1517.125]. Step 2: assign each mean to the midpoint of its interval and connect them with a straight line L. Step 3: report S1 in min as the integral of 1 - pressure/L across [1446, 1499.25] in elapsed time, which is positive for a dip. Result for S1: 4.4 min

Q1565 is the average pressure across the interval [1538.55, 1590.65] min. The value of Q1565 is 405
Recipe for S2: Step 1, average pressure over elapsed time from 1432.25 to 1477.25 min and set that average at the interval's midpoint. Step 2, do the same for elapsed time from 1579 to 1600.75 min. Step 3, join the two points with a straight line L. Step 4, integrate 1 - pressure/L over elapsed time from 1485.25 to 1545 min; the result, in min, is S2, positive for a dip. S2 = 9.9 min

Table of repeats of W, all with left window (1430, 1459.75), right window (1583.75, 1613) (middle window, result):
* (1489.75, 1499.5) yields 0.290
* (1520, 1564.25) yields 0.326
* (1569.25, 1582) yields 0.311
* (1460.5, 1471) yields 0.167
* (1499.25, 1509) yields 0.292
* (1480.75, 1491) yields 0.371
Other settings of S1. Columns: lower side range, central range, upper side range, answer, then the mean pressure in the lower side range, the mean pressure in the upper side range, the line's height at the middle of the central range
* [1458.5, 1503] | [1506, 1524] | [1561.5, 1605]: 1.66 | 293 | 488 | 359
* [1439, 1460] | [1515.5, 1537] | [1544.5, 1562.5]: -0.06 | 298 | 363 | 346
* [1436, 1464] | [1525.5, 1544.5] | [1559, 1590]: -0.58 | 300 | 413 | 377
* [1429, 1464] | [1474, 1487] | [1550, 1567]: 1.76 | 304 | 341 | 315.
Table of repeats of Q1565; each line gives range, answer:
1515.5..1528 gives 327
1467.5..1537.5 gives 316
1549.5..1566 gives 342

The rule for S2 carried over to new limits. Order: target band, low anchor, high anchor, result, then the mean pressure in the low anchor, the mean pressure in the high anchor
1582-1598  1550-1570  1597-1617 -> 0.5 min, 342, 679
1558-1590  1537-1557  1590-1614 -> 6.7 min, 394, 644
